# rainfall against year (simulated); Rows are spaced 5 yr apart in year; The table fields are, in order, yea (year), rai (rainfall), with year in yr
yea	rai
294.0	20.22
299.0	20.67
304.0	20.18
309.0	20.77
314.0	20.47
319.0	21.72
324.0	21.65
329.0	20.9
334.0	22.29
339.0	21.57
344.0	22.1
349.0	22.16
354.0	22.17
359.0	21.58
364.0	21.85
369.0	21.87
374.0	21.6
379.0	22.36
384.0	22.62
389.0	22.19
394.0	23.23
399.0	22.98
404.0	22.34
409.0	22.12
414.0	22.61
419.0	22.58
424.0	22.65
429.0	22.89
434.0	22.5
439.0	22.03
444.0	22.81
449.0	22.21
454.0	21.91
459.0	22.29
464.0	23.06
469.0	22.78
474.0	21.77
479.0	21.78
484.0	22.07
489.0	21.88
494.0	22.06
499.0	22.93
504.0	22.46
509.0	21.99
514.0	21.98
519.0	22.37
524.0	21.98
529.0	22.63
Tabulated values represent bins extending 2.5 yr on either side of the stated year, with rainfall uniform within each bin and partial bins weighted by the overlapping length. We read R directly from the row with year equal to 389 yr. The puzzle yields 22.19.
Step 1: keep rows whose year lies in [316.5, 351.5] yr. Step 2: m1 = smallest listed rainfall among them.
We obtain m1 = 20.9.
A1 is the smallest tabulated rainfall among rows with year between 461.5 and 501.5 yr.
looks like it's 21.77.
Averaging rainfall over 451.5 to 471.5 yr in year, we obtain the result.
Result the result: 22.5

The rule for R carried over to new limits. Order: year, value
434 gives 22.5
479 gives 21.78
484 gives 22.07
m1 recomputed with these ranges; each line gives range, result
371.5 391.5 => 21.6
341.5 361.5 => 21.58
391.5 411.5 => 22.12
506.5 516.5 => 21.98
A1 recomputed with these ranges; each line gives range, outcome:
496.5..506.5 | 22.46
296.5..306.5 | 20.18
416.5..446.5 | 22.03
